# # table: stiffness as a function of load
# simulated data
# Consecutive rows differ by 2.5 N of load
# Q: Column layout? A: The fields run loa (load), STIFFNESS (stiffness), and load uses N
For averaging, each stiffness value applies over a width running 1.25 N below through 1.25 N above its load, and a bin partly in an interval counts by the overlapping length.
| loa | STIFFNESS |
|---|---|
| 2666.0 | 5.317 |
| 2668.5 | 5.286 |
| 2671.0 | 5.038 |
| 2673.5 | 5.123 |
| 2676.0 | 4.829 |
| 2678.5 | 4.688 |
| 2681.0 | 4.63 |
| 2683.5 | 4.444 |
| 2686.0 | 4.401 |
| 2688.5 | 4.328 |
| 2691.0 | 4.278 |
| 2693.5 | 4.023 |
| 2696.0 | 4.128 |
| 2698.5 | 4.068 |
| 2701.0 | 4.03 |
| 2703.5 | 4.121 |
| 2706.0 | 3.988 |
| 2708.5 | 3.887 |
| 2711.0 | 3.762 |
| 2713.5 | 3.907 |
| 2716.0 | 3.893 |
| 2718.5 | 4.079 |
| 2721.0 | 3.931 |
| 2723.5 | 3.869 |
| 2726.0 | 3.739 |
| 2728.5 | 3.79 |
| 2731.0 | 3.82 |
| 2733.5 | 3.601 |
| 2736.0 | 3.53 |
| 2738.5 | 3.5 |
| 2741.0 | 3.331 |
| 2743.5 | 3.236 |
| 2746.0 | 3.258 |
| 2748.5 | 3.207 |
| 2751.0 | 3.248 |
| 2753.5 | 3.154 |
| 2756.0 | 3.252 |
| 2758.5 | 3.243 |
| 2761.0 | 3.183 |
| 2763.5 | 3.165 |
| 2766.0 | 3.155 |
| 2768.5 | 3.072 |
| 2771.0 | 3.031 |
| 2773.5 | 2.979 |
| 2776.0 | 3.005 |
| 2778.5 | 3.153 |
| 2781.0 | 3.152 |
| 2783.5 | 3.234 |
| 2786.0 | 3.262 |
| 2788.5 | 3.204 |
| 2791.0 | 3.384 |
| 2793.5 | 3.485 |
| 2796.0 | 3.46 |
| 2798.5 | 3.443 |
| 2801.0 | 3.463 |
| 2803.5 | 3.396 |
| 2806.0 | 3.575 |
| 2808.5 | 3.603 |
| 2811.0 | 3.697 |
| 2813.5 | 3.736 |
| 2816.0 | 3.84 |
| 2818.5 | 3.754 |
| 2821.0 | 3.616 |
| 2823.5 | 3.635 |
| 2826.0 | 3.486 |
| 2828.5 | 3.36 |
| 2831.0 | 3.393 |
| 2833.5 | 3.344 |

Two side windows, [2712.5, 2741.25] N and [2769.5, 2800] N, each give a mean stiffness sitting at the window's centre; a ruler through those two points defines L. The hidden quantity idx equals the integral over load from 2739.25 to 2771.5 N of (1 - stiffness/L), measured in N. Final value 2.7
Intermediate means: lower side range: 3.76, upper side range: 3.23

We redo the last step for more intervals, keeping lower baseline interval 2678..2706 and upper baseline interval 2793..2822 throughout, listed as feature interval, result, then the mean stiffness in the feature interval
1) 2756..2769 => 2.28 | 3.18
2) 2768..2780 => 2.34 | 3.05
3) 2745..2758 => 2.30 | 3.22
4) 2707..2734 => 1.61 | 3.85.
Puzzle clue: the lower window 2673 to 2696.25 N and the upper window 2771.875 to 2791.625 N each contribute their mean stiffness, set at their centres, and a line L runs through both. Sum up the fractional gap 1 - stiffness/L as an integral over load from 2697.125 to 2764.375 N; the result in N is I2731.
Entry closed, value 4.1 N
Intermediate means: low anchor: 4.48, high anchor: 3.16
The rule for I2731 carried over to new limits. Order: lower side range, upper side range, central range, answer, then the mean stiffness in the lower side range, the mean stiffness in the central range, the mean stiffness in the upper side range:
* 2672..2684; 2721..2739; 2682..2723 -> 1.8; 4.77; 4.08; 3.72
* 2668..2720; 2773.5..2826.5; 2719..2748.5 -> 2.9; 4.31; 3.6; 3.44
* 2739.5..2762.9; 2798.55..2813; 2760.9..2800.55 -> 2.2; 3.24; 3.22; 3.55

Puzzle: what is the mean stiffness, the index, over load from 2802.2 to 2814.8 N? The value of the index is 3.6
